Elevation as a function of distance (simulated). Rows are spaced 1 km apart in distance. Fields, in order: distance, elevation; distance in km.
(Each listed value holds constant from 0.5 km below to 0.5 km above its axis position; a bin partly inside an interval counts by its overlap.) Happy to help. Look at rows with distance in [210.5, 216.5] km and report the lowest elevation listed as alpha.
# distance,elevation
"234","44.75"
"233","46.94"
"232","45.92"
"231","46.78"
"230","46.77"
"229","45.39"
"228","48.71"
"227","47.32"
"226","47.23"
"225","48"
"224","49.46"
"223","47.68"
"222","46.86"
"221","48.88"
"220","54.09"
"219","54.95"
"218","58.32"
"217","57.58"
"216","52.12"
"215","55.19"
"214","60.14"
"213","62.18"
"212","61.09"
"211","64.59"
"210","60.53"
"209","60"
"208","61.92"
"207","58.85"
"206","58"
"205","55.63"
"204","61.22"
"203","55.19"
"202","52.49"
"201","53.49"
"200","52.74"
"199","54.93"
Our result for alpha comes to 52.12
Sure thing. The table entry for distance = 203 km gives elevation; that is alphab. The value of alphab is 55.19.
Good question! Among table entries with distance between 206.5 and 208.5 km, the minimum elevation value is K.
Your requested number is 58.85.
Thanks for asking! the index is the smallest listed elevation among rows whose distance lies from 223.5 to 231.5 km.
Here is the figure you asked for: 45.39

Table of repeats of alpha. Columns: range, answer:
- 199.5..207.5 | 52.49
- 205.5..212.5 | 58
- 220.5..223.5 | 46.86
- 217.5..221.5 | 48.88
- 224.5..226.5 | 47.23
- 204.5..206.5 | 55.63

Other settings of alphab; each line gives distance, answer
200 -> 52.74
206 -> 58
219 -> 54.95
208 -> 61.92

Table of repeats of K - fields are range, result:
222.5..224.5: 47.68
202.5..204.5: 55.19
